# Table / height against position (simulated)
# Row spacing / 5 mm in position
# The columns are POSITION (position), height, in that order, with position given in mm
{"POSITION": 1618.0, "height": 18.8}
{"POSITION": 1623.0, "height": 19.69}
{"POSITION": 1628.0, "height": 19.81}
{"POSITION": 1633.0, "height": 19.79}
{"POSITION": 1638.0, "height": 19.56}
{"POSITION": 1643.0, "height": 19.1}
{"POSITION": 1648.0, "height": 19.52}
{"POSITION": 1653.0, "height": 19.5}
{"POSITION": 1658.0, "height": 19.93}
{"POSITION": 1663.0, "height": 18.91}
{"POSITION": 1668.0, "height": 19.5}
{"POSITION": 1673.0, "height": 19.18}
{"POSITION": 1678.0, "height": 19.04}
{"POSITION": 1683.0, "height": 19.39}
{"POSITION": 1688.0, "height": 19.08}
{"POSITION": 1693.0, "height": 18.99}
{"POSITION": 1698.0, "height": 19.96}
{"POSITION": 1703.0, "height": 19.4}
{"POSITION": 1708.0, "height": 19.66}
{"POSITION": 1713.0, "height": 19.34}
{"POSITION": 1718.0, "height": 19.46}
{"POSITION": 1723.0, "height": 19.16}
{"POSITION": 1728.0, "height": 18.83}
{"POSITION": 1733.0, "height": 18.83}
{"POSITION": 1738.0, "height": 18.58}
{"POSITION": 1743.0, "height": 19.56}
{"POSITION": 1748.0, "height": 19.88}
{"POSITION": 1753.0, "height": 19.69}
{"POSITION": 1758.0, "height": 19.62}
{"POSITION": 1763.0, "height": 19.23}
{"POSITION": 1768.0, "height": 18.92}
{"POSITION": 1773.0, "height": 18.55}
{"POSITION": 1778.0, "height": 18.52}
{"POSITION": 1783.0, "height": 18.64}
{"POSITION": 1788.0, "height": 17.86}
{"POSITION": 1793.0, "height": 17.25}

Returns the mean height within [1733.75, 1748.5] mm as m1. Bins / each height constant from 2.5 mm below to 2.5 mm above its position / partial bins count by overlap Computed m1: 19.2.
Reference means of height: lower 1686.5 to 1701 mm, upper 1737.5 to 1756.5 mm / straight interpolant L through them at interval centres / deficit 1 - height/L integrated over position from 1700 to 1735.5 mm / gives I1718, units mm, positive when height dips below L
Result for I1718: 0.34 mm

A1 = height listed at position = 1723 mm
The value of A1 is 19.16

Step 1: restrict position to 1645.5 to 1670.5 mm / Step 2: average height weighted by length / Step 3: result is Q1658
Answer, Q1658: 19.5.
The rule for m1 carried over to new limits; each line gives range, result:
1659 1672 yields 19.3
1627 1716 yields 19.4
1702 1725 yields 19.4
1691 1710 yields 19.5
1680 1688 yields 19.3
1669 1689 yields 19.2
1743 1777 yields 19.3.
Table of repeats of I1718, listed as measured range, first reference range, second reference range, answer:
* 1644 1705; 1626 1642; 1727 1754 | 0.4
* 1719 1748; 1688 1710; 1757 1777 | 0.2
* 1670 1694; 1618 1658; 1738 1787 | 0.3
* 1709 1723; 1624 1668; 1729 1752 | -0.1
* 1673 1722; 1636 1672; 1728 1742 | -0.7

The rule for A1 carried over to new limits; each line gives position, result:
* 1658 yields 19.93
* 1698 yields 19.96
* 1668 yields 19.5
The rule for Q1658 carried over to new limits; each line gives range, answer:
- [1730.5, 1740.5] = 18.7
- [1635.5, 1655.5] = 19.4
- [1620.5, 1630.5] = 19.8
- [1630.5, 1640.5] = 19.7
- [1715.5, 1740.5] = 19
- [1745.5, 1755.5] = 19.8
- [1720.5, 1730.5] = 19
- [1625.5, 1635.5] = 19.8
